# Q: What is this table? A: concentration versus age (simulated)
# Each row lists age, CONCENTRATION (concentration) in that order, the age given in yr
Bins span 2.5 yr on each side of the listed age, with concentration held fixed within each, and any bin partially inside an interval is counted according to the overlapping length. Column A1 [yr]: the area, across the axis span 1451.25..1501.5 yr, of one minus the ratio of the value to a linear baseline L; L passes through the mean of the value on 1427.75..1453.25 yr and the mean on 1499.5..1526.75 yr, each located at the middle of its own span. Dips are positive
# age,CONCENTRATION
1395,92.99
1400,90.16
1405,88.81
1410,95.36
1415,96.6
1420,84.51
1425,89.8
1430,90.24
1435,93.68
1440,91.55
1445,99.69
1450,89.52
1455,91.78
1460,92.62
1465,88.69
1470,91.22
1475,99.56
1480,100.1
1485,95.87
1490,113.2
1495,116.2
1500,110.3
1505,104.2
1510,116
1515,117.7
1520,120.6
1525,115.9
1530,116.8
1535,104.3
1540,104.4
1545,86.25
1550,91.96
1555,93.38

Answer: 2.0 yr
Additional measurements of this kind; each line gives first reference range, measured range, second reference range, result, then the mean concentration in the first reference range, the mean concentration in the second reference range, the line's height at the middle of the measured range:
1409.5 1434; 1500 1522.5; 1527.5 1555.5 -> -3.78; 91.1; 100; 97.7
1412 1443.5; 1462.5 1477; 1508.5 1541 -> 1.19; 91.4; 114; 101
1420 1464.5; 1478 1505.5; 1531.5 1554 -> -3.60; 91.8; 97.4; 94.5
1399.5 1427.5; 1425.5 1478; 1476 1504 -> 3.12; 90.9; 107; 98.7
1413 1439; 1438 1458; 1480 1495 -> 0.62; 90.9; 106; 96.2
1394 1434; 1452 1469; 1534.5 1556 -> 0.30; 91.1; 95.5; 92.6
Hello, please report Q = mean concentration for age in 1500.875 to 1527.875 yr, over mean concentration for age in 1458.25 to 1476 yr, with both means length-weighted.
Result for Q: 1.24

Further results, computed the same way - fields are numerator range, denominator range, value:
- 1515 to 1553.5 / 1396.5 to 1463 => 1.16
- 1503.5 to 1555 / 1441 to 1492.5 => 1.12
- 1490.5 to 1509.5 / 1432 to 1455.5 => 1.19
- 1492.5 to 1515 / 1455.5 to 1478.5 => 1.21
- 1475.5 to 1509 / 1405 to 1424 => 1.17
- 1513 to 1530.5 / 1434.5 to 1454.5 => 1.26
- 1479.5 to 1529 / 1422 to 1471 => 1.22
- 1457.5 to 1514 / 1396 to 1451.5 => 1.12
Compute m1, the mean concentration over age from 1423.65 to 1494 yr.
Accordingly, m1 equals 95.4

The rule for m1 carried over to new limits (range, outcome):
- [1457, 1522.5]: 105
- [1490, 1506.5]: 111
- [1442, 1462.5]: 93.4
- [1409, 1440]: 91.5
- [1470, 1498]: 104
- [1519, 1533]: 117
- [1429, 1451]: 93.4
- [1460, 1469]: 90.2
